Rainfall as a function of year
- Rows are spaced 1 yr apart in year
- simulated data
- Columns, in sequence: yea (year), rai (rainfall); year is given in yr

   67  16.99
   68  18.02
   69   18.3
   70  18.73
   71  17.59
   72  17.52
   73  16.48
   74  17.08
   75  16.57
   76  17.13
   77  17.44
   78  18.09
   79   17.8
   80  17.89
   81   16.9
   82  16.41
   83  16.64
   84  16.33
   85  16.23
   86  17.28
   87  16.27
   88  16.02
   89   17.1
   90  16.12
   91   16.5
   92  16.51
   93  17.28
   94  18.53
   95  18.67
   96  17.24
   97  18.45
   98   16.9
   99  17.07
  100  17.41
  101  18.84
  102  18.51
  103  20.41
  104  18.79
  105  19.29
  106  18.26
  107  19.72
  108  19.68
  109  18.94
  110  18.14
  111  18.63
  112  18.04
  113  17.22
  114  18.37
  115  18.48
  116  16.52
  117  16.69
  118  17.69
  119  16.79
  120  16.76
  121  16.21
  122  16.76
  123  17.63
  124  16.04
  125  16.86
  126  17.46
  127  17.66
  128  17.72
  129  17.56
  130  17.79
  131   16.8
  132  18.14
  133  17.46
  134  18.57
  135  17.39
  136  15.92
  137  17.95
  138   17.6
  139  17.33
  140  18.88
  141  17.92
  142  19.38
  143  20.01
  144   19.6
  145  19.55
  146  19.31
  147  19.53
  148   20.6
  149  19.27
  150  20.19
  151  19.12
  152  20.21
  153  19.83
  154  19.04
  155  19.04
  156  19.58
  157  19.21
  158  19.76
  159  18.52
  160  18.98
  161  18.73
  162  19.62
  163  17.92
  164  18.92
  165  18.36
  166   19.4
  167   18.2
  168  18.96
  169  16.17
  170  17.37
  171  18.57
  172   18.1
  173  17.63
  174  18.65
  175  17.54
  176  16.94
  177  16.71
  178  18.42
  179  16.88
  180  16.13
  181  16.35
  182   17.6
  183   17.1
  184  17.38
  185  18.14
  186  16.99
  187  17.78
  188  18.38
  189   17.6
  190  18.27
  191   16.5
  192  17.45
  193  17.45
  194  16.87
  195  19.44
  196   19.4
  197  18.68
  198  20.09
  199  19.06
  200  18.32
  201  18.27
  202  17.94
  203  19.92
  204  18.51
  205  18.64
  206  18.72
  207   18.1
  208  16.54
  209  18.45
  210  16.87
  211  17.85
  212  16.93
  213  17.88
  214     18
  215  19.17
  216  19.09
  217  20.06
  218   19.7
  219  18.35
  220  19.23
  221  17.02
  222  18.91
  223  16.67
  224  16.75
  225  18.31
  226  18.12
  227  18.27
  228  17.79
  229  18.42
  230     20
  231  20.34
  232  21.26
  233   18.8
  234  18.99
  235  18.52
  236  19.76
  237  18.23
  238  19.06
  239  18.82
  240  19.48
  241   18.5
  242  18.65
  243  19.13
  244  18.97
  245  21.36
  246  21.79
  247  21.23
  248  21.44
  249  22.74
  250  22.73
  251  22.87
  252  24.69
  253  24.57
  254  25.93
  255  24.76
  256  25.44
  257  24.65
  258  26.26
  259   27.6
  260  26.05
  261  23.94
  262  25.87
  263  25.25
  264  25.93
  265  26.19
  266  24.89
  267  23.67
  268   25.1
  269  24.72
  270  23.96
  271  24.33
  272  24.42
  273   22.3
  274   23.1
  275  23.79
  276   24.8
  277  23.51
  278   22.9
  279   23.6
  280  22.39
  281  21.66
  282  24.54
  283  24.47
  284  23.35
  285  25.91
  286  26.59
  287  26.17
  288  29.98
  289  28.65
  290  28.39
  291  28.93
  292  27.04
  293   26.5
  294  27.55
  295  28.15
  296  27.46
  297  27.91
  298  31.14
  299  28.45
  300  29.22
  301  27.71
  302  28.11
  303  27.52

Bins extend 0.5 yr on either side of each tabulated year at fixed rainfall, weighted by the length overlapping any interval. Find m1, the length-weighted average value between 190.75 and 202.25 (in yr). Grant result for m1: 18.3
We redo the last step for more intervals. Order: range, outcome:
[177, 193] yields 17.4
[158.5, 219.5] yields 18.1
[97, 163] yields 18.3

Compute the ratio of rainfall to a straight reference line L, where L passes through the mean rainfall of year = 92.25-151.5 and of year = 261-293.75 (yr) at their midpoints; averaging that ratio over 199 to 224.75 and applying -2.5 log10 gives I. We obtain 0.210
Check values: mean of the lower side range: 18.1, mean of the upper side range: 25.1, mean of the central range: 18.3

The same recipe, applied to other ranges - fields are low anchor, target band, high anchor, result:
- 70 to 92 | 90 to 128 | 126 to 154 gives -0.005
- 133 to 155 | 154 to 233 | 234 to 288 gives 0.136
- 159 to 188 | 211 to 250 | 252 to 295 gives 0.156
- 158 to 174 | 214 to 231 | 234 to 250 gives 0.057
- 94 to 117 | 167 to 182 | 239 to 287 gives 0.179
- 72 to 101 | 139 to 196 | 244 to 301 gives 0.121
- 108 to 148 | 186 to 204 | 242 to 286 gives 0.141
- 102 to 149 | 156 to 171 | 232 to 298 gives 0.060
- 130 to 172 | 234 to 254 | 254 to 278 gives 0.142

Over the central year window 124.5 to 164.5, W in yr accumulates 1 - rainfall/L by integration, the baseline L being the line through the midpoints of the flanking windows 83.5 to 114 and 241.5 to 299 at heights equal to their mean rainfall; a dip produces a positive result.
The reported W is 2.1 yr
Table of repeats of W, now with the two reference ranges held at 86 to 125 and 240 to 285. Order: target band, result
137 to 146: 0.1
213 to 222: 1.3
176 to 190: 2.2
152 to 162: 0.2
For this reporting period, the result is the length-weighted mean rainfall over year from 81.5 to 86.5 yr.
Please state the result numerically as 16.6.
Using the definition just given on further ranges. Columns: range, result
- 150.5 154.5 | 19.5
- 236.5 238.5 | 18.6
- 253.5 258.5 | 25.4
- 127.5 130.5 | 17.7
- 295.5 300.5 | 28.8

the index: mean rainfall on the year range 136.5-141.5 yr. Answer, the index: 17.9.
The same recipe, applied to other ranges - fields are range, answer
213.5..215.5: 18.6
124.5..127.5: 17.3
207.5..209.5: 17.5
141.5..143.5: 19.7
